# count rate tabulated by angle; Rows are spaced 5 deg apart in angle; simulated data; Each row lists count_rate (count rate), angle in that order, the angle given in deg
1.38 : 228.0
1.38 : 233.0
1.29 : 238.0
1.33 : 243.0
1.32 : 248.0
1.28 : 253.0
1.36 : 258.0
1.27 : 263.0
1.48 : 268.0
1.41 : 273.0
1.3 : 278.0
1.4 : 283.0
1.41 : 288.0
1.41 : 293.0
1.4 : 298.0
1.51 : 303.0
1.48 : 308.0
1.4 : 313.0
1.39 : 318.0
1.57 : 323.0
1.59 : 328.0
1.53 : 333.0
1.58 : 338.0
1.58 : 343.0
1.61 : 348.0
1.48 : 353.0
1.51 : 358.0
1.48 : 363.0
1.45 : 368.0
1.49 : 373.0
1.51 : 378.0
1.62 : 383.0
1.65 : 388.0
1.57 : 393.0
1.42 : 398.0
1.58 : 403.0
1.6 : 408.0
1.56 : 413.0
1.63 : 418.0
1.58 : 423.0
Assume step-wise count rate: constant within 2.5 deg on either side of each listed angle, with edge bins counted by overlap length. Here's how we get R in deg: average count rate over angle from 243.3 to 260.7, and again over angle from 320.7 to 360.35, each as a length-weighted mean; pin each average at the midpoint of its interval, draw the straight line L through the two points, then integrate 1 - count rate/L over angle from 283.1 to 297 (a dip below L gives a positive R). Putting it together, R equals 0.1 deg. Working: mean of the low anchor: 1.32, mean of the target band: 1.41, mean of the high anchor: 1.56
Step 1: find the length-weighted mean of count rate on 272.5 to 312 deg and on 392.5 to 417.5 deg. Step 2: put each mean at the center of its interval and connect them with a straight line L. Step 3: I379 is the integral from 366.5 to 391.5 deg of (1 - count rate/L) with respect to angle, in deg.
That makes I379 -0.5 deg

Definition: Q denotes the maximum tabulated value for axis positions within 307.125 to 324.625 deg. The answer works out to 1.57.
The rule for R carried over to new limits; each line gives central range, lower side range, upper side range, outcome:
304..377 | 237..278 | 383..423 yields -1.7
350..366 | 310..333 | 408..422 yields 0.4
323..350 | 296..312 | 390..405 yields -1.7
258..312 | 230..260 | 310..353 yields 0.6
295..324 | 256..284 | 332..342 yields 0.6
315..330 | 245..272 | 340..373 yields -0.5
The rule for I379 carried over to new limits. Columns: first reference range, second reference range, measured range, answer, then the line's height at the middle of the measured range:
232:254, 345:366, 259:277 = -0.2 deg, 1.36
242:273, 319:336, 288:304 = 0.3 deg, 1.46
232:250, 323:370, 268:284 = 0.1 deg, 1.4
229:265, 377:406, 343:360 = -0.5 deg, 1.5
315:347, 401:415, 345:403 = 1.3 deg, 1.56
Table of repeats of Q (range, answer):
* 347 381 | 1.61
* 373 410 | 1.65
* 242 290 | 1.48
